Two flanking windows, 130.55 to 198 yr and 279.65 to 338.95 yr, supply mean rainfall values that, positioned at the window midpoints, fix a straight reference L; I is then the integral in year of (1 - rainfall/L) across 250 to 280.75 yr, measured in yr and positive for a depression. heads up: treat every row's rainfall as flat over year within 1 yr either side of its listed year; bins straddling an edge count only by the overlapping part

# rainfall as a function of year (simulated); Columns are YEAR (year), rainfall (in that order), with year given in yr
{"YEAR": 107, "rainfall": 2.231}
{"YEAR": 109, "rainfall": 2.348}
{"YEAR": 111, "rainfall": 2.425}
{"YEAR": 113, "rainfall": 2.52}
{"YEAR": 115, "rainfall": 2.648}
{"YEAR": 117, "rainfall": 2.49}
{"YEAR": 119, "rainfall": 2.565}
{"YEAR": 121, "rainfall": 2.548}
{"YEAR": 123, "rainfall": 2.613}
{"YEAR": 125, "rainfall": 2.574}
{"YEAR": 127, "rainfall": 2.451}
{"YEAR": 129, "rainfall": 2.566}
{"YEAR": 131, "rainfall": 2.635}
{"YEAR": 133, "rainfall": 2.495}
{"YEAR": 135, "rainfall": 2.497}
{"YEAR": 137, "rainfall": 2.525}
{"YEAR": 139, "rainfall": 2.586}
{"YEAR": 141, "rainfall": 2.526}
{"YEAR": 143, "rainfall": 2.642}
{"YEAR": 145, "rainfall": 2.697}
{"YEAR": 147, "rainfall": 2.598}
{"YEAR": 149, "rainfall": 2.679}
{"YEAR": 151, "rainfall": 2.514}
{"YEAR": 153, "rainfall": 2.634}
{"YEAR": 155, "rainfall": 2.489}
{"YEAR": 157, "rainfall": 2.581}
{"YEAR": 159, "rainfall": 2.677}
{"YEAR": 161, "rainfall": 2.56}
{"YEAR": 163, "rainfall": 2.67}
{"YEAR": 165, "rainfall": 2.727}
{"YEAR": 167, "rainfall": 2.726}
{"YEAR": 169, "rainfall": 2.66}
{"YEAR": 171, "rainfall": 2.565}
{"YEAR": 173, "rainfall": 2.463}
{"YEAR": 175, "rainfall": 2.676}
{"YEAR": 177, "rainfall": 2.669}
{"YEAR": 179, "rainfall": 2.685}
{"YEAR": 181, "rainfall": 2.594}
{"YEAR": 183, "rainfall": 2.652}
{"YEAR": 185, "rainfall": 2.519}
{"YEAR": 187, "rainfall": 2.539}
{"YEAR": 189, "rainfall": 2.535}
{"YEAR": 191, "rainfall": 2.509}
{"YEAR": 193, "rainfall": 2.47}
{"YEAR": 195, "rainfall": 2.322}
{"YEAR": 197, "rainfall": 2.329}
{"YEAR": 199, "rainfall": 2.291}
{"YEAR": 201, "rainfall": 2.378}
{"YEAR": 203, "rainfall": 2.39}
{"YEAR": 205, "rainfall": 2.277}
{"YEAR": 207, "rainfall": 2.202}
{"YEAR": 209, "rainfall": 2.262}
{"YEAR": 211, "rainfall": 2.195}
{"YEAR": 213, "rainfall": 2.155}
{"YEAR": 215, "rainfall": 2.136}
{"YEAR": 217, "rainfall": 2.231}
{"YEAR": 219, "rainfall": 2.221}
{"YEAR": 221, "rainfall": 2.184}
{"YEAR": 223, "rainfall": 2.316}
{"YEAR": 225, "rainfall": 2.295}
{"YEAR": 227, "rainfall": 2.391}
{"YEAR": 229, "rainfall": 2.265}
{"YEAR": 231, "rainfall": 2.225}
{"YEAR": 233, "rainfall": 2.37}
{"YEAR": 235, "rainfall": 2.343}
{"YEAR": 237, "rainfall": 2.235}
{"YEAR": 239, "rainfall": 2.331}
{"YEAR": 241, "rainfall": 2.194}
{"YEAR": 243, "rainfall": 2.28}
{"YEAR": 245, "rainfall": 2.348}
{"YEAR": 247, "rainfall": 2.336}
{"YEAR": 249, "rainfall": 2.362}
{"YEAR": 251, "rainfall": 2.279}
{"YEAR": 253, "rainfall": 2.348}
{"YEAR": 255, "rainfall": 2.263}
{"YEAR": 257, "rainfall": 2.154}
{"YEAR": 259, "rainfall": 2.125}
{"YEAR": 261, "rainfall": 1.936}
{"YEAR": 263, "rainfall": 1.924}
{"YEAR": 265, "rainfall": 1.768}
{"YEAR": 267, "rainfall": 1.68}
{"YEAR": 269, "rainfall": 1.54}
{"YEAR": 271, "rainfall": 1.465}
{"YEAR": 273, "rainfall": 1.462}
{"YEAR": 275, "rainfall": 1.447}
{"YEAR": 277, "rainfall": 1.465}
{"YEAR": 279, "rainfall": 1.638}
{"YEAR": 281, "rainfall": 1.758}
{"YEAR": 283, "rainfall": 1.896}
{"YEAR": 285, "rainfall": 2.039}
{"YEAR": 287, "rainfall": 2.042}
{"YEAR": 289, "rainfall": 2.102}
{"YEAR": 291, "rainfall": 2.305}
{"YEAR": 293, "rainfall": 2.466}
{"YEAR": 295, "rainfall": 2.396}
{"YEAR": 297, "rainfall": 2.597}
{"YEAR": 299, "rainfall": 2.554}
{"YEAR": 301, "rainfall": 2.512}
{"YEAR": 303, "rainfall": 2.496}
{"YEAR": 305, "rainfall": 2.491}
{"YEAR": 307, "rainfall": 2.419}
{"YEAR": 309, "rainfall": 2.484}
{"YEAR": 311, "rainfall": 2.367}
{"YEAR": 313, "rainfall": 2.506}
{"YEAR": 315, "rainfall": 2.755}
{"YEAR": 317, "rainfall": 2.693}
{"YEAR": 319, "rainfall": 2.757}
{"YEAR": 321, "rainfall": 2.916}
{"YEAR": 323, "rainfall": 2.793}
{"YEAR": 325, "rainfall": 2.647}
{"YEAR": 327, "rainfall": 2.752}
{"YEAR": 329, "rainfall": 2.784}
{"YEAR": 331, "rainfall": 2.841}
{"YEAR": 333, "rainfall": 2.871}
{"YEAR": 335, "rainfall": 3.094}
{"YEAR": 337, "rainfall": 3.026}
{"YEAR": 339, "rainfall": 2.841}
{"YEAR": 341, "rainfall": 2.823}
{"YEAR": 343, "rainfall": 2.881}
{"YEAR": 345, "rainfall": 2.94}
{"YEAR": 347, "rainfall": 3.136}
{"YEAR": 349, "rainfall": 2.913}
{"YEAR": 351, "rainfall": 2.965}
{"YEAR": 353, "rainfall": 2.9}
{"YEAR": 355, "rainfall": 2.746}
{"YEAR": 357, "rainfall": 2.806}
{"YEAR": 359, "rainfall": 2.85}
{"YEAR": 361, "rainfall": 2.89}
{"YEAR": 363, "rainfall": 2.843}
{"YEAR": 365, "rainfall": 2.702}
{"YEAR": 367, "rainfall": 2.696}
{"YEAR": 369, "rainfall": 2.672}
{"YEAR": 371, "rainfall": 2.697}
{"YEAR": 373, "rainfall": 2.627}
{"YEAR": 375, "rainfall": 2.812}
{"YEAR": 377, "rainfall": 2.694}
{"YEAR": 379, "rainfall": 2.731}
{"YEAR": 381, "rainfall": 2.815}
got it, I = 8.6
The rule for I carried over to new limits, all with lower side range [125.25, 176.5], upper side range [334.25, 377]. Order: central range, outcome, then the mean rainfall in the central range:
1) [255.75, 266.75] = 3.1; 1.97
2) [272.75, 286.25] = 5.2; 1.69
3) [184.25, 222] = 4.8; 2.32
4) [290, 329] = 2.9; 2.58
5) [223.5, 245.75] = 3.3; 2.3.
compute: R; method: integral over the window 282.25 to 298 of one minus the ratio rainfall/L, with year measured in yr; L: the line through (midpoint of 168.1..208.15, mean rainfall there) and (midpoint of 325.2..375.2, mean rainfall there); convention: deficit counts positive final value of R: 2.8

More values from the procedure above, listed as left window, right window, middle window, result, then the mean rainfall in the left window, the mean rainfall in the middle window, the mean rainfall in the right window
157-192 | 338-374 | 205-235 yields 4.7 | 2.61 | 2.25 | 2.83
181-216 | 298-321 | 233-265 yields 3.1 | 2.37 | 2.22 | 2.56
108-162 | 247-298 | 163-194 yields -2.9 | 2.56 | 2.6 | 1.99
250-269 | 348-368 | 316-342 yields -2.4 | 2.03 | 2.83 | 2.83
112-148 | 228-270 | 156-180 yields -2.0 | 2.57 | 2.64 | 2.16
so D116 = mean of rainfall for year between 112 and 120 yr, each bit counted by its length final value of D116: 2.56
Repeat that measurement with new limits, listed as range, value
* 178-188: 2.6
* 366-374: 2.67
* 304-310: 2.46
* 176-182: 2.65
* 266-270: 1.61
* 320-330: 2.78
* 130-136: 2.54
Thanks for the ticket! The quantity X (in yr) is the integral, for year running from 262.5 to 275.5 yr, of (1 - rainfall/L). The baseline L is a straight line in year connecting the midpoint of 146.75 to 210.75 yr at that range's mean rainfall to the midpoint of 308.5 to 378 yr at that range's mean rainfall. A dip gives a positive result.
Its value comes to 5.2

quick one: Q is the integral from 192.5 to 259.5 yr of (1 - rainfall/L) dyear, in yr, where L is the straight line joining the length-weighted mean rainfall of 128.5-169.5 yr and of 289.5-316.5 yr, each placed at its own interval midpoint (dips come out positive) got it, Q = 7.0 yr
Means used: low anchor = 2.6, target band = 2.28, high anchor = 2.48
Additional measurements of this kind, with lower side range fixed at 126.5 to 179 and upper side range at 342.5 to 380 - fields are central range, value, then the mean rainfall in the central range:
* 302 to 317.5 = 1.4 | 2.52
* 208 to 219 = 1.9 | 2.2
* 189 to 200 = 1.0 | 2.4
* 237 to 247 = 1.5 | 2.29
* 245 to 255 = 1.4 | 2.33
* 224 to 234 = 1.4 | 2.31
